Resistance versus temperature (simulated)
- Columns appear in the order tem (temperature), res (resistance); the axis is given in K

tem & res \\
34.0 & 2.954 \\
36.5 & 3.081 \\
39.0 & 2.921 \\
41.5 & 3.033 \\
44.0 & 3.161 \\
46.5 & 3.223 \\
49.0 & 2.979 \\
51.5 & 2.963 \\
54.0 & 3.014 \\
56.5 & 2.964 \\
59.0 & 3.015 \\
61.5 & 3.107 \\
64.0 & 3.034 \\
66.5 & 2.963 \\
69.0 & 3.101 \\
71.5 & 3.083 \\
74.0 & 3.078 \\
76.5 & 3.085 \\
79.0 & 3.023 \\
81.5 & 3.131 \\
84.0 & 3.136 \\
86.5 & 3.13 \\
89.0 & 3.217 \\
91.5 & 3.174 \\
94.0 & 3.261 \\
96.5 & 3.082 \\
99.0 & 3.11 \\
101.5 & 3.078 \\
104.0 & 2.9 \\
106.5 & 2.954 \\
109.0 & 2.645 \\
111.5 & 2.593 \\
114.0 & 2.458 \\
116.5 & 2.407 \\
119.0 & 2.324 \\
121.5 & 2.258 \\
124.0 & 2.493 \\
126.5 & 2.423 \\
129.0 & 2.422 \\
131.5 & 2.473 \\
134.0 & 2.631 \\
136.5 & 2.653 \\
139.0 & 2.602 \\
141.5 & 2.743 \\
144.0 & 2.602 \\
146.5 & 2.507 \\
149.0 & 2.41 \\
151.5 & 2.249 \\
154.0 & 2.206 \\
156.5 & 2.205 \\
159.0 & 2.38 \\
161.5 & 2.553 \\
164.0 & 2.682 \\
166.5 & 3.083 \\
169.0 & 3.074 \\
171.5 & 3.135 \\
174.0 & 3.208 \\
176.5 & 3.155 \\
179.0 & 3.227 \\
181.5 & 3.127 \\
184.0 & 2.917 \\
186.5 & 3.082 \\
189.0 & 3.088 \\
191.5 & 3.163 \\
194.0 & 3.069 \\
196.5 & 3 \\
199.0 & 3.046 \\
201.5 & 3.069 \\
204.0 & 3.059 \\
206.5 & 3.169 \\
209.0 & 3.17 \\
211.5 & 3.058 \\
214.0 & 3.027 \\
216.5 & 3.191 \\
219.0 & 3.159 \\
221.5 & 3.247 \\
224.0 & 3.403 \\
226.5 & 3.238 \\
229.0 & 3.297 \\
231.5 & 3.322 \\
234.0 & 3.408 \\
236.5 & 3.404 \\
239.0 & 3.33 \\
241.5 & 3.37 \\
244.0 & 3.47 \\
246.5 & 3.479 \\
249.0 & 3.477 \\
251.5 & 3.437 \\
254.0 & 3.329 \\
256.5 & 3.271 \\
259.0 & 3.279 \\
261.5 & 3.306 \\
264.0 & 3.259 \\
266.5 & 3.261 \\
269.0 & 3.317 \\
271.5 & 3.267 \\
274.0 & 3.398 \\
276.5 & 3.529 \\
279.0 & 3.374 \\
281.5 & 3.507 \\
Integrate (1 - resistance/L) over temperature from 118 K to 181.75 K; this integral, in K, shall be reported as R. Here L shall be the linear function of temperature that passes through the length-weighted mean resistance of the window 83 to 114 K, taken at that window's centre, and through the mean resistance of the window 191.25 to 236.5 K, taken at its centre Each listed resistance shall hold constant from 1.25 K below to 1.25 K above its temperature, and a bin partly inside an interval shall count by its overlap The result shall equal 9.1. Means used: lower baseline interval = 3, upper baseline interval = 3.18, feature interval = 2.64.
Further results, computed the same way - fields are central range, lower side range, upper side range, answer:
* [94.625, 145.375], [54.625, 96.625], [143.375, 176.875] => 3.9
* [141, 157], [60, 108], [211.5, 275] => 3.9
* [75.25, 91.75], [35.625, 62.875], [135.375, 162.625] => -1.6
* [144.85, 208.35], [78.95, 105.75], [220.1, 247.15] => 7.5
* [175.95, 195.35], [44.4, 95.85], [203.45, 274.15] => 0.7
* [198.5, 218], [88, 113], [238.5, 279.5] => 0.9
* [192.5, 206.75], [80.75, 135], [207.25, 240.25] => 0.4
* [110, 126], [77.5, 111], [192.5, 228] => 3.4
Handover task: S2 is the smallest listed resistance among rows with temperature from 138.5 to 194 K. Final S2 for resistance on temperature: 2.205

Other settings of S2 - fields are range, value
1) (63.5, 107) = 2.9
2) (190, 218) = 3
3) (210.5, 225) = 3.027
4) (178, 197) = 2.917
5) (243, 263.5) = 3.271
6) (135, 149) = 2.41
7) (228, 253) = 3.297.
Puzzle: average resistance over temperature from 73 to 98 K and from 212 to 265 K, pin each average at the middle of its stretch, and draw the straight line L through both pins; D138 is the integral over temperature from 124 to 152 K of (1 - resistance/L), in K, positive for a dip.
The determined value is 5.87 K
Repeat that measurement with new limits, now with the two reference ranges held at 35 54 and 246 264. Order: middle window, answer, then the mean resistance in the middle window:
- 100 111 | 0.9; 2.88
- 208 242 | 0.6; 3.26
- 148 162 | 3.9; 2.32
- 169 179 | 0.2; 3.16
